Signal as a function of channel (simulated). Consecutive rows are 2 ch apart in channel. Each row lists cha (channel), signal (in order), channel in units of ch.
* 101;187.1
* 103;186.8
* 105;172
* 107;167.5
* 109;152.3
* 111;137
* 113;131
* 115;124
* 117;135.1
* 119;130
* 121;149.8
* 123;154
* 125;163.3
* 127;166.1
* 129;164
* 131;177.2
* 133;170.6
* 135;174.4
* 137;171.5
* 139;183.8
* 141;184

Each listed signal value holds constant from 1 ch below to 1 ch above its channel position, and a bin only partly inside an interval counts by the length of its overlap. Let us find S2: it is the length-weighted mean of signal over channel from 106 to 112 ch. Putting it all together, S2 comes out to 152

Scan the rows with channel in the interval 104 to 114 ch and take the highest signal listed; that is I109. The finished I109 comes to 172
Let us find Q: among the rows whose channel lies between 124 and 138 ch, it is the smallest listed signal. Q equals 163.3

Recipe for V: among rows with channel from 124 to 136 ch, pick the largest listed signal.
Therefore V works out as 177.2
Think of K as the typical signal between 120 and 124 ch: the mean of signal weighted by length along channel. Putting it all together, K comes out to 152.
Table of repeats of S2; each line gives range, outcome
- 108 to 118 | 136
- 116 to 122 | 138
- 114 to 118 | 130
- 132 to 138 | 172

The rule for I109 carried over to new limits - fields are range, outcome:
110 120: 137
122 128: 166.1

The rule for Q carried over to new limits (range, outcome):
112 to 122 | 124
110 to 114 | 131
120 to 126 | 149.8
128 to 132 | 164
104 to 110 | 152.3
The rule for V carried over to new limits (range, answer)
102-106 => 186.8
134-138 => 174.4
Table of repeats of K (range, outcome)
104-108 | 170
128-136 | 172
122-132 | 165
